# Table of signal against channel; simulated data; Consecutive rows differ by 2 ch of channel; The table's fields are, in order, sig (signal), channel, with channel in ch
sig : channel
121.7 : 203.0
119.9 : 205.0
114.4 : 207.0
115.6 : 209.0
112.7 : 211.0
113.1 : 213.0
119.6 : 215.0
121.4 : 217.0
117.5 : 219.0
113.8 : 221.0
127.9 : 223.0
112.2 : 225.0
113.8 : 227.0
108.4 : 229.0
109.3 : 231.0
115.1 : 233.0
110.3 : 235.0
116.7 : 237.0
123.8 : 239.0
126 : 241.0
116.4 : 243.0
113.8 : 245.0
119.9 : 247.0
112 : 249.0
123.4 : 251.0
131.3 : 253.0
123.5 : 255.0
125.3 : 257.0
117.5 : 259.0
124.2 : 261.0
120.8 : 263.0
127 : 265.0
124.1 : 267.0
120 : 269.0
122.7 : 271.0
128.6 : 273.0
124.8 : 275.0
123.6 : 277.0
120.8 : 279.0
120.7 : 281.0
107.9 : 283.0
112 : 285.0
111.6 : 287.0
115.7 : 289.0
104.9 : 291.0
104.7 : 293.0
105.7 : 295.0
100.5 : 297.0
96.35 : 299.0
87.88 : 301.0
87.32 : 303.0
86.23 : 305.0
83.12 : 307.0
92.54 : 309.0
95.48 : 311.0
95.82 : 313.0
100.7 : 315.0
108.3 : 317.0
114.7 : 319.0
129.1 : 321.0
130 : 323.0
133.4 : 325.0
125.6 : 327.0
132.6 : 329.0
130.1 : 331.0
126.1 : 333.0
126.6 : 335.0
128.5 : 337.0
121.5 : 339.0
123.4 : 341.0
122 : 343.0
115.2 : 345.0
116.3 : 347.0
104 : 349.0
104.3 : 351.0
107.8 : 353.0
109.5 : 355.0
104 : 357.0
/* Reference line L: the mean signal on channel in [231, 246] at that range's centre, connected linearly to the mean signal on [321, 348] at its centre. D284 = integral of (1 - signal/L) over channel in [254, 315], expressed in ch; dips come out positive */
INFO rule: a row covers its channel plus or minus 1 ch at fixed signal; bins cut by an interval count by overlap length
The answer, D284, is 5.4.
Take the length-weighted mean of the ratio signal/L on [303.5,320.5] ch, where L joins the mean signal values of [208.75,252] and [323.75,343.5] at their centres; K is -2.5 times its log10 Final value 0.27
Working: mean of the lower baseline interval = 117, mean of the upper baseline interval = 127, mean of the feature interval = 97.8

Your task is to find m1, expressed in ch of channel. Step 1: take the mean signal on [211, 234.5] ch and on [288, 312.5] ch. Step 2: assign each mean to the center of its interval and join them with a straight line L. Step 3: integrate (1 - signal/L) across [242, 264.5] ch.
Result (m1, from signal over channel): -2.69 ch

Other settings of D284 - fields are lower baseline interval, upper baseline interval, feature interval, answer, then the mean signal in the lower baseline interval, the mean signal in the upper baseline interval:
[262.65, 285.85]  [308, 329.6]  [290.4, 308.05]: 3.4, 121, 114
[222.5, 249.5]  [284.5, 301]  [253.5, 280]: -3.2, 116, 105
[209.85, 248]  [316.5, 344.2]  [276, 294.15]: 1.2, 116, 125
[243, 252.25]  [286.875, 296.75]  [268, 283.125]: -1.4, 118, 108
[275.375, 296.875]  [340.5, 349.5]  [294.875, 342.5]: 1.5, 113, 116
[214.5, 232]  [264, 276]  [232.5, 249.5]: 0.3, 116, 125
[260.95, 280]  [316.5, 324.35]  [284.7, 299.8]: 2.0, 124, 122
